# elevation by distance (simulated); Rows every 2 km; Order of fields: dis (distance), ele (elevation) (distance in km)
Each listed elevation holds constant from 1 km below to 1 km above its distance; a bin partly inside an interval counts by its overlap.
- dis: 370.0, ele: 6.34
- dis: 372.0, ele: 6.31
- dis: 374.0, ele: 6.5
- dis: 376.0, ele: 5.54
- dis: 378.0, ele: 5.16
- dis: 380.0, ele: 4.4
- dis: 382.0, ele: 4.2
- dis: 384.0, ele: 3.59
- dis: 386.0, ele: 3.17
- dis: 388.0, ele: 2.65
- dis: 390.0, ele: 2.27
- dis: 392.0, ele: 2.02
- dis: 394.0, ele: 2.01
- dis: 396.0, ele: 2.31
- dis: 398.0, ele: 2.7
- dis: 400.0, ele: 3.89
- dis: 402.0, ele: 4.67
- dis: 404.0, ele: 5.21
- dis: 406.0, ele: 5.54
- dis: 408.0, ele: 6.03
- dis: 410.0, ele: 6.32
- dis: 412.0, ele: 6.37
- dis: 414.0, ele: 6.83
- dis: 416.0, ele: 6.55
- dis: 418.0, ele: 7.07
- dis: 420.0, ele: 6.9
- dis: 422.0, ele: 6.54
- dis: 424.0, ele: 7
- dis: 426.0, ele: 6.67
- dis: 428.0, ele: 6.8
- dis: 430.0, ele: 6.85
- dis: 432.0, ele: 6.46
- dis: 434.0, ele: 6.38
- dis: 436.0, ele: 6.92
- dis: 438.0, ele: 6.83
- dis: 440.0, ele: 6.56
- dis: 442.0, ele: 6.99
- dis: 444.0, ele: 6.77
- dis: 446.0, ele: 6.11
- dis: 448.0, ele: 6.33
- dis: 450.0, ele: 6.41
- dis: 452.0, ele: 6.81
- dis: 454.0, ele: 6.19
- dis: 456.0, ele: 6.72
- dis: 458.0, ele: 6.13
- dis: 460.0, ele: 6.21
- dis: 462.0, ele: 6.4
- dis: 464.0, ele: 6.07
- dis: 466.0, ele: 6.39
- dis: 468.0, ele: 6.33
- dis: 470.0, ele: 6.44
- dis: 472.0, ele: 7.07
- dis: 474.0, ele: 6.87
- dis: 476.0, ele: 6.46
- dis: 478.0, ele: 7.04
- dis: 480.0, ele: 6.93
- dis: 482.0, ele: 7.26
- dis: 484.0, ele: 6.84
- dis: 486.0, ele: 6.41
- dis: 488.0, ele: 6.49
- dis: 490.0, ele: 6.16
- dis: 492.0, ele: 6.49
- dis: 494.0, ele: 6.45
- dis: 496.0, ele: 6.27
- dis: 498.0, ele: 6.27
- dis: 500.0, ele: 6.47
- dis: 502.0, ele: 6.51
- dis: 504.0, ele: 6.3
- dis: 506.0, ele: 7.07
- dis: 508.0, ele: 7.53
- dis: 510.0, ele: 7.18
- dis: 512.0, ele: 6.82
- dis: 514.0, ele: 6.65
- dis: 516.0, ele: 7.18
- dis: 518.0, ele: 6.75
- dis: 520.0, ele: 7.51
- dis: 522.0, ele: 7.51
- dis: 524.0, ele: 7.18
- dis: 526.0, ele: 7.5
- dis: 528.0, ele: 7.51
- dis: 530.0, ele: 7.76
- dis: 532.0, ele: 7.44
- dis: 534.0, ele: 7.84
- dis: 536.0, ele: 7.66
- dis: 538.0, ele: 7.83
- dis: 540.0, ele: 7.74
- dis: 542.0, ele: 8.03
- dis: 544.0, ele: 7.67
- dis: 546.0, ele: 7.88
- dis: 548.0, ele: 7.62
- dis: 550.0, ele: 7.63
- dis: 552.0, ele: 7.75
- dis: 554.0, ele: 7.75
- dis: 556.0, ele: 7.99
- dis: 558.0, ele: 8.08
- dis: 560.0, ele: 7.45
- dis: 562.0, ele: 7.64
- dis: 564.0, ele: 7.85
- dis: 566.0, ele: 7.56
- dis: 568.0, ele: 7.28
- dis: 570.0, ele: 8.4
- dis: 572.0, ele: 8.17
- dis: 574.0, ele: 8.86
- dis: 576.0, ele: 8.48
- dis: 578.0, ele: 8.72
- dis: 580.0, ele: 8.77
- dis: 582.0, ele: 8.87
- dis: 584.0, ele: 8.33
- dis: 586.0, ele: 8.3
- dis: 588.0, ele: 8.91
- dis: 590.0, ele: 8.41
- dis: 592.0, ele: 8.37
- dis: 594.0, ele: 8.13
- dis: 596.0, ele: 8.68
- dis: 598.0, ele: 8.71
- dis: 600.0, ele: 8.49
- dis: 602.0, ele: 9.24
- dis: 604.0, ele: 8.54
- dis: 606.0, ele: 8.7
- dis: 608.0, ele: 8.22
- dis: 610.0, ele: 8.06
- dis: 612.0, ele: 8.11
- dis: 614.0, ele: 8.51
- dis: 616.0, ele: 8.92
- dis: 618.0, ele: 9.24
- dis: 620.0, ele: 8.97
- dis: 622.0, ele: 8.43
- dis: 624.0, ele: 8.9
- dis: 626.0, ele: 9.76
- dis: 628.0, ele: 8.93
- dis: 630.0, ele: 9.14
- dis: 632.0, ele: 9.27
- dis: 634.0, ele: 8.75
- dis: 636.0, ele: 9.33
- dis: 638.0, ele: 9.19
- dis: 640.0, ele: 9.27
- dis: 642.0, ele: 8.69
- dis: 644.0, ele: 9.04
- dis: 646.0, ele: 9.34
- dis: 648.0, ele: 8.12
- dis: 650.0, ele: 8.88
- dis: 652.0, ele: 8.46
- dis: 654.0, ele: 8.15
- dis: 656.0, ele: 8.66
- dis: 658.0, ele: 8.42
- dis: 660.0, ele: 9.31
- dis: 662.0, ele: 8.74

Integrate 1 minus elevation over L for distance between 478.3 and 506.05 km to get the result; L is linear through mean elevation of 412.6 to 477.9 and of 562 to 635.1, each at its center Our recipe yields 2.5 km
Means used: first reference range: 6.6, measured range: 6.56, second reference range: 8.57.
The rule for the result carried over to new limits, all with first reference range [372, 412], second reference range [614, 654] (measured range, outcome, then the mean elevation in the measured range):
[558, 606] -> -2.55 km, 8.36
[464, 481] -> -2.51 km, 6.65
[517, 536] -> -1.67 km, 7.46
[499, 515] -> -0.85 km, 6.82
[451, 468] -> -2.52 km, 6.36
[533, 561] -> -2.06 km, 7.78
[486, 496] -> -0.37 km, 6.39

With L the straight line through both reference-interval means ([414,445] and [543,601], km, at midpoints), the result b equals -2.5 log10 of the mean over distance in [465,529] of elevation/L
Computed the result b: 0.09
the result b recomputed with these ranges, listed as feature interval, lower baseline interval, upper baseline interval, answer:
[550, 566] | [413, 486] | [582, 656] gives 0.03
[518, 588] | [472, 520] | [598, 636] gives -0.03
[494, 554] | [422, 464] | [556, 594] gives 0.05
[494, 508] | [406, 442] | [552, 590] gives 0.14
